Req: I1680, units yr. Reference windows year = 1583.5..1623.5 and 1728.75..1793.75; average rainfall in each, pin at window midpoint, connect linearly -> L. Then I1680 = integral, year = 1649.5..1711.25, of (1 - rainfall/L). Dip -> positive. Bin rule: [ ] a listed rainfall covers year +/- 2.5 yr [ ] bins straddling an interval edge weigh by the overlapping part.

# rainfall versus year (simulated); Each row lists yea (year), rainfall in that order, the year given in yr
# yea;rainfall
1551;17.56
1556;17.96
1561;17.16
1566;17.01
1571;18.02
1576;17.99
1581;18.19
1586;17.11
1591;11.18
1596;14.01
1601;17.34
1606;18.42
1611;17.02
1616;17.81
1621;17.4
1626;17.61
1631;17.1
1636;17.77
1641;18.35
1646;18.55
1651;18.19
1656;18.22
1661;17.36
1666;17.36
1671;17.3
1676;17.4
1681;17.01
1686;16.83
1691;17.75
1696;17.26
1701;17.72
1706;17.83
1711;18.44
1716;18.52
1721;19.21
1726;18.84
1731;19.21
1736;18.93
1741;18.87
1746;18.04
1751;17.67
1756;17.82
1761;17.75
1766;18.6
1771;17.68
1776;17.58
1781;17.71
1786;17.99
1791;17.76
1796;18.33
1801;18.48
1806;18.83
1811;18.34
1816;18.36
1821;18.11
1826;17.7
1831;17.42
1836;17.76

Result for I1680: -1.3 yr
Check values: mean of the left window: 16.3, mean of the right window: 18.1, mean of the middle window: 17.5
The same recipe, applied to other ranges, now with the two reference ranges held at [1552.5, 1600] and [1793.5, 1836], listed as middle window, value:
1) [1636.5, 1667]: -1.70 yr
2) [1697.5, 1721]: -1.00 yr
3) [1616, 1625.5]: -0.39 yr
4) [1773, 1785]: 0.16 yr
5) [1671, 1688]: 0.14 yr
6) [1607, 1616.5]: -0.39 yr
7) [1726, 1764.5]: -1.45 yr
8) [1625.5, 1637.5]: -0.37 yr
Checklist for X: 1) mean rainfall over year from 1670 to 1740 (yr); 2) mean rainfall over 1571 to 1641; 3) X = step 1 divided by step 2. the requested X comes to 1.1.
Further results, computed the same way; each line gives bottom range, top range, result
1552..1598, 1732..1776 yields 1.10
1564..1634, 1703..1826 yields 1.08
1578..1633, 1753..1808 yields 1.08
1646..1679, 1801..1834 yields 1.03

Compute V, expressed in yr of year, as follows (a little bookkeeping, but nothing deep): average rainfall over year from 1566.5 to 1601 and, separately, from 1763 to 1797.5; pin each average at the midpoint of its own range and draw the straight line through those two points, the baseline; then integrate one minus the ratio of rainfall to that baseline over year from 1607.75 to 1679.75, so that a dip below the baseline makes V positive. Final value -4.0 yr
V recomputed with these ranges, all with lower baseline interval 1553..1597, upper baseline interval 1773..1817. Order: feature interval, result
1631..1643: -0.57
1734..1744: -0.62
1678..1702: 0.17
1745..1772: -0.07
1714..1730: -1.15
